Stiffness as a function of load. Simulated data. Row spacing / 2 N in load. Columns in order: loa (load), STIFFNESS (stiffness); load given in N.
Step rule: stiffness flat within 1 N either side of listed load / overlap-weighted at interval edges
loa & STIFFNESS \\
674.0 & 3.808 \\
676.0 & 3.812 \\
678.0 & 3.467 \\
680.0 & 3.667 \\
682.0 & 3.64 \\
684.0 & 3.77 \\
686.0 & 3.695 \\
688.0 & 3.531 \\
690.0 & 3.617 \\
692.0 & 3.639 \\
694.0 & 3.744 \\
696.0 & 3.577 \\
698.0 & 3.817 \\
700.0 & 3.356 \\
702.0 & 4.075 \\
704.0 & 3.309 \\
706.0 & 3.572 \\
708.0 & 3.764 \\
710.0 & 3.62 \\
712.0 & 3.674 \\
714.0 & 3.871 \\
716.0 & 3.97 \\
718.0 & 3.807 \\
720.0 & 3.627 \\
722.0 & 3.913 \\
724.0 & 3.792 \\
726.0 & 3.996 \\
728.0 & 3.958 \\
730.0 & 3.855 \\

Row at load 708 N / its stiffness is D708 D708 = 3.764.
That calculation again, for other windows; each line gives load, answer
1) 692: 3.639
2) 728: 3.958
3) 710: 3.62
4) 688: 3.531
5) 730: 3.855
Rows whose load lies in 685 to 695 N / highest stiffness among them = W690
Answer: 3.744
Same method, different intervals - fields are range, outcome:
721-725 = 3.913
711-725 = 3.97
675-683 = 3.812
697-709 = 4.075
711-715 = 3.871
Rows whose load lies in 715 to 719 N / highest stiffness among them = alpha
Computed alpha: 3.97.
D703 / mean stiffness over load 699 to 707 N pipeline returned 3.58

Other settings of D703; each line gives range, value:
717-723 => 3.78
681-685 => 3.71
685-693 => 3.62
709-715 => 3.72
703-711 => 3.57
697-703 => 3.75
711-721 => 3.79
